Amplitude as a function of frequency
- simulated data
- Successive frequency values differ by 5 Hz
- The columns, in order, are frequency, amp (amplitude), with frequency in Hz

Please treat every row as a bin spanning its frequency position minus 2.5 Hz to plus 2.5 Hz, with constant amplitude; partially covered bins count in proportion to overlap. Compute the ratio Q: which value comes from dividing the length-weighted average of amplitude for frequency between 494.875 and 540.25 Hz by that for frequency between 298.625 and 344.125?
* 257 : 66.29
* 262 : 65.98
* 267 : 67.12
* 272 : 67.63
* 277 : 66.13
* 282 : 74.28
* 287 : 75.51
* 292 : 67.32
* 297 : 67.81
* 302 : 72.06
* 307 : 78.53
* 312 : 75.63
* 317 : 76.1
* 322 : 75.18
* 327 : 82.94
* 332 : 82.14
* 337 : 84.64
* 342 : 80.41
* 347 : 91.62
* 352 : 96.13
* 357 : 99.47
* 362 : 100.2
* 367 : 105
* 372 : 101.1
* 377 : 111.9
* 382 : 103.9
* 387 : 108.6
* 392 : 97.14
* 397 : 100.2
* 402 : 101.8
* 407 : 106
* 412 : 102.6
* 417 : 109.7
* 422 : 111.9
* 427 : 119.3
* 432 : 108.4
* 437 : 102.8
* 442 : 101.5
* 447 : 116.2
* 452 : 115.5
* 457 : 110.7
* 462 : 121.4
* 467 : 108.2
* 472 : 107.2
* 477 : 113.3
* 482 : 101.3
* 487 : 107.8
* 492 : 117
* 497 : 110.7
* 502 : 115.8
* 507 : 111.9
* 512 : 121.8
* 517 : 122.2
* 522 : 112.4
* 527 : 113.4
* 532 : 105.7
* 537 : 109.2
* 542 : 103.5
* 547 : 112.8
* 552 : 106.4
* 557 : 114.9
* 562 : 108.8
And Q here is 1.45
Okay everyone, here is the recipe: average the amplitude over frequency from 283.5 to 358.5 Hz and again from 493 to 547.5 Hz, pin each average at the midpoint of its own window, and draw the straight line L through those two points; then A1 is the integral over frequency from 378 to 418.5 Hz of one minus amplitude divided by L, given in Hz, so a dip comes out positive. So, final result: -4.9 Hz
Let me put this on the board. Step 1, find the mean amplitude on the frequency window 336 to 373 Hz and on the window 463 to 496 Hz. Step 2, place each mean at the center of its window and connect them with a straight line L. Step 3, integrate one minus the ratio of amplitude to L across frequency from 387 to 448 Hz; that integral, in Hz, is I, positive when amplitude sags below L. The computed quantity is -2.3 Hz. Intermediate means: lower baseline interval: 95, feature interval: 106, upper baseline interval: 110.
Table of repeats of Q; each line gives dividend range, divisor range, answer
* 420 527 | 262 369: 1.41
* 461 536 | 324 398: 1.17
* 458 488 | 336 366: 1.18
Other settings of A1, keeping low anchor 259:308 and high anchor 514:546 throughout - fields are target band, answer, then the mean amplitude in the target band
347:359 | -2.18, 96.4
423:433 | -2.14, 114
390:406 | -2.01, 100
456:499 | -3.53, 111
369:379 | -2.47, 106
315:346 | -1.19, 80.9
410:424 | -2.39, 108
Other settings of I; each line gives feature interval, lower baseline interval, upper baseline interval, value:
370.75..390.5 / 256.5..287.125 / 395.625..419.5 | -1.85 Hz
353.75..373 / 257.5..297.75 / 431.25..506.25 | -3.00 Hz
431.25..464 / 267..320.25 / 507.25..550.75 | -4.14 Hz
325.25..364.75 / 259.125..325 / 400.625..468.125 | -1.84 Hz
